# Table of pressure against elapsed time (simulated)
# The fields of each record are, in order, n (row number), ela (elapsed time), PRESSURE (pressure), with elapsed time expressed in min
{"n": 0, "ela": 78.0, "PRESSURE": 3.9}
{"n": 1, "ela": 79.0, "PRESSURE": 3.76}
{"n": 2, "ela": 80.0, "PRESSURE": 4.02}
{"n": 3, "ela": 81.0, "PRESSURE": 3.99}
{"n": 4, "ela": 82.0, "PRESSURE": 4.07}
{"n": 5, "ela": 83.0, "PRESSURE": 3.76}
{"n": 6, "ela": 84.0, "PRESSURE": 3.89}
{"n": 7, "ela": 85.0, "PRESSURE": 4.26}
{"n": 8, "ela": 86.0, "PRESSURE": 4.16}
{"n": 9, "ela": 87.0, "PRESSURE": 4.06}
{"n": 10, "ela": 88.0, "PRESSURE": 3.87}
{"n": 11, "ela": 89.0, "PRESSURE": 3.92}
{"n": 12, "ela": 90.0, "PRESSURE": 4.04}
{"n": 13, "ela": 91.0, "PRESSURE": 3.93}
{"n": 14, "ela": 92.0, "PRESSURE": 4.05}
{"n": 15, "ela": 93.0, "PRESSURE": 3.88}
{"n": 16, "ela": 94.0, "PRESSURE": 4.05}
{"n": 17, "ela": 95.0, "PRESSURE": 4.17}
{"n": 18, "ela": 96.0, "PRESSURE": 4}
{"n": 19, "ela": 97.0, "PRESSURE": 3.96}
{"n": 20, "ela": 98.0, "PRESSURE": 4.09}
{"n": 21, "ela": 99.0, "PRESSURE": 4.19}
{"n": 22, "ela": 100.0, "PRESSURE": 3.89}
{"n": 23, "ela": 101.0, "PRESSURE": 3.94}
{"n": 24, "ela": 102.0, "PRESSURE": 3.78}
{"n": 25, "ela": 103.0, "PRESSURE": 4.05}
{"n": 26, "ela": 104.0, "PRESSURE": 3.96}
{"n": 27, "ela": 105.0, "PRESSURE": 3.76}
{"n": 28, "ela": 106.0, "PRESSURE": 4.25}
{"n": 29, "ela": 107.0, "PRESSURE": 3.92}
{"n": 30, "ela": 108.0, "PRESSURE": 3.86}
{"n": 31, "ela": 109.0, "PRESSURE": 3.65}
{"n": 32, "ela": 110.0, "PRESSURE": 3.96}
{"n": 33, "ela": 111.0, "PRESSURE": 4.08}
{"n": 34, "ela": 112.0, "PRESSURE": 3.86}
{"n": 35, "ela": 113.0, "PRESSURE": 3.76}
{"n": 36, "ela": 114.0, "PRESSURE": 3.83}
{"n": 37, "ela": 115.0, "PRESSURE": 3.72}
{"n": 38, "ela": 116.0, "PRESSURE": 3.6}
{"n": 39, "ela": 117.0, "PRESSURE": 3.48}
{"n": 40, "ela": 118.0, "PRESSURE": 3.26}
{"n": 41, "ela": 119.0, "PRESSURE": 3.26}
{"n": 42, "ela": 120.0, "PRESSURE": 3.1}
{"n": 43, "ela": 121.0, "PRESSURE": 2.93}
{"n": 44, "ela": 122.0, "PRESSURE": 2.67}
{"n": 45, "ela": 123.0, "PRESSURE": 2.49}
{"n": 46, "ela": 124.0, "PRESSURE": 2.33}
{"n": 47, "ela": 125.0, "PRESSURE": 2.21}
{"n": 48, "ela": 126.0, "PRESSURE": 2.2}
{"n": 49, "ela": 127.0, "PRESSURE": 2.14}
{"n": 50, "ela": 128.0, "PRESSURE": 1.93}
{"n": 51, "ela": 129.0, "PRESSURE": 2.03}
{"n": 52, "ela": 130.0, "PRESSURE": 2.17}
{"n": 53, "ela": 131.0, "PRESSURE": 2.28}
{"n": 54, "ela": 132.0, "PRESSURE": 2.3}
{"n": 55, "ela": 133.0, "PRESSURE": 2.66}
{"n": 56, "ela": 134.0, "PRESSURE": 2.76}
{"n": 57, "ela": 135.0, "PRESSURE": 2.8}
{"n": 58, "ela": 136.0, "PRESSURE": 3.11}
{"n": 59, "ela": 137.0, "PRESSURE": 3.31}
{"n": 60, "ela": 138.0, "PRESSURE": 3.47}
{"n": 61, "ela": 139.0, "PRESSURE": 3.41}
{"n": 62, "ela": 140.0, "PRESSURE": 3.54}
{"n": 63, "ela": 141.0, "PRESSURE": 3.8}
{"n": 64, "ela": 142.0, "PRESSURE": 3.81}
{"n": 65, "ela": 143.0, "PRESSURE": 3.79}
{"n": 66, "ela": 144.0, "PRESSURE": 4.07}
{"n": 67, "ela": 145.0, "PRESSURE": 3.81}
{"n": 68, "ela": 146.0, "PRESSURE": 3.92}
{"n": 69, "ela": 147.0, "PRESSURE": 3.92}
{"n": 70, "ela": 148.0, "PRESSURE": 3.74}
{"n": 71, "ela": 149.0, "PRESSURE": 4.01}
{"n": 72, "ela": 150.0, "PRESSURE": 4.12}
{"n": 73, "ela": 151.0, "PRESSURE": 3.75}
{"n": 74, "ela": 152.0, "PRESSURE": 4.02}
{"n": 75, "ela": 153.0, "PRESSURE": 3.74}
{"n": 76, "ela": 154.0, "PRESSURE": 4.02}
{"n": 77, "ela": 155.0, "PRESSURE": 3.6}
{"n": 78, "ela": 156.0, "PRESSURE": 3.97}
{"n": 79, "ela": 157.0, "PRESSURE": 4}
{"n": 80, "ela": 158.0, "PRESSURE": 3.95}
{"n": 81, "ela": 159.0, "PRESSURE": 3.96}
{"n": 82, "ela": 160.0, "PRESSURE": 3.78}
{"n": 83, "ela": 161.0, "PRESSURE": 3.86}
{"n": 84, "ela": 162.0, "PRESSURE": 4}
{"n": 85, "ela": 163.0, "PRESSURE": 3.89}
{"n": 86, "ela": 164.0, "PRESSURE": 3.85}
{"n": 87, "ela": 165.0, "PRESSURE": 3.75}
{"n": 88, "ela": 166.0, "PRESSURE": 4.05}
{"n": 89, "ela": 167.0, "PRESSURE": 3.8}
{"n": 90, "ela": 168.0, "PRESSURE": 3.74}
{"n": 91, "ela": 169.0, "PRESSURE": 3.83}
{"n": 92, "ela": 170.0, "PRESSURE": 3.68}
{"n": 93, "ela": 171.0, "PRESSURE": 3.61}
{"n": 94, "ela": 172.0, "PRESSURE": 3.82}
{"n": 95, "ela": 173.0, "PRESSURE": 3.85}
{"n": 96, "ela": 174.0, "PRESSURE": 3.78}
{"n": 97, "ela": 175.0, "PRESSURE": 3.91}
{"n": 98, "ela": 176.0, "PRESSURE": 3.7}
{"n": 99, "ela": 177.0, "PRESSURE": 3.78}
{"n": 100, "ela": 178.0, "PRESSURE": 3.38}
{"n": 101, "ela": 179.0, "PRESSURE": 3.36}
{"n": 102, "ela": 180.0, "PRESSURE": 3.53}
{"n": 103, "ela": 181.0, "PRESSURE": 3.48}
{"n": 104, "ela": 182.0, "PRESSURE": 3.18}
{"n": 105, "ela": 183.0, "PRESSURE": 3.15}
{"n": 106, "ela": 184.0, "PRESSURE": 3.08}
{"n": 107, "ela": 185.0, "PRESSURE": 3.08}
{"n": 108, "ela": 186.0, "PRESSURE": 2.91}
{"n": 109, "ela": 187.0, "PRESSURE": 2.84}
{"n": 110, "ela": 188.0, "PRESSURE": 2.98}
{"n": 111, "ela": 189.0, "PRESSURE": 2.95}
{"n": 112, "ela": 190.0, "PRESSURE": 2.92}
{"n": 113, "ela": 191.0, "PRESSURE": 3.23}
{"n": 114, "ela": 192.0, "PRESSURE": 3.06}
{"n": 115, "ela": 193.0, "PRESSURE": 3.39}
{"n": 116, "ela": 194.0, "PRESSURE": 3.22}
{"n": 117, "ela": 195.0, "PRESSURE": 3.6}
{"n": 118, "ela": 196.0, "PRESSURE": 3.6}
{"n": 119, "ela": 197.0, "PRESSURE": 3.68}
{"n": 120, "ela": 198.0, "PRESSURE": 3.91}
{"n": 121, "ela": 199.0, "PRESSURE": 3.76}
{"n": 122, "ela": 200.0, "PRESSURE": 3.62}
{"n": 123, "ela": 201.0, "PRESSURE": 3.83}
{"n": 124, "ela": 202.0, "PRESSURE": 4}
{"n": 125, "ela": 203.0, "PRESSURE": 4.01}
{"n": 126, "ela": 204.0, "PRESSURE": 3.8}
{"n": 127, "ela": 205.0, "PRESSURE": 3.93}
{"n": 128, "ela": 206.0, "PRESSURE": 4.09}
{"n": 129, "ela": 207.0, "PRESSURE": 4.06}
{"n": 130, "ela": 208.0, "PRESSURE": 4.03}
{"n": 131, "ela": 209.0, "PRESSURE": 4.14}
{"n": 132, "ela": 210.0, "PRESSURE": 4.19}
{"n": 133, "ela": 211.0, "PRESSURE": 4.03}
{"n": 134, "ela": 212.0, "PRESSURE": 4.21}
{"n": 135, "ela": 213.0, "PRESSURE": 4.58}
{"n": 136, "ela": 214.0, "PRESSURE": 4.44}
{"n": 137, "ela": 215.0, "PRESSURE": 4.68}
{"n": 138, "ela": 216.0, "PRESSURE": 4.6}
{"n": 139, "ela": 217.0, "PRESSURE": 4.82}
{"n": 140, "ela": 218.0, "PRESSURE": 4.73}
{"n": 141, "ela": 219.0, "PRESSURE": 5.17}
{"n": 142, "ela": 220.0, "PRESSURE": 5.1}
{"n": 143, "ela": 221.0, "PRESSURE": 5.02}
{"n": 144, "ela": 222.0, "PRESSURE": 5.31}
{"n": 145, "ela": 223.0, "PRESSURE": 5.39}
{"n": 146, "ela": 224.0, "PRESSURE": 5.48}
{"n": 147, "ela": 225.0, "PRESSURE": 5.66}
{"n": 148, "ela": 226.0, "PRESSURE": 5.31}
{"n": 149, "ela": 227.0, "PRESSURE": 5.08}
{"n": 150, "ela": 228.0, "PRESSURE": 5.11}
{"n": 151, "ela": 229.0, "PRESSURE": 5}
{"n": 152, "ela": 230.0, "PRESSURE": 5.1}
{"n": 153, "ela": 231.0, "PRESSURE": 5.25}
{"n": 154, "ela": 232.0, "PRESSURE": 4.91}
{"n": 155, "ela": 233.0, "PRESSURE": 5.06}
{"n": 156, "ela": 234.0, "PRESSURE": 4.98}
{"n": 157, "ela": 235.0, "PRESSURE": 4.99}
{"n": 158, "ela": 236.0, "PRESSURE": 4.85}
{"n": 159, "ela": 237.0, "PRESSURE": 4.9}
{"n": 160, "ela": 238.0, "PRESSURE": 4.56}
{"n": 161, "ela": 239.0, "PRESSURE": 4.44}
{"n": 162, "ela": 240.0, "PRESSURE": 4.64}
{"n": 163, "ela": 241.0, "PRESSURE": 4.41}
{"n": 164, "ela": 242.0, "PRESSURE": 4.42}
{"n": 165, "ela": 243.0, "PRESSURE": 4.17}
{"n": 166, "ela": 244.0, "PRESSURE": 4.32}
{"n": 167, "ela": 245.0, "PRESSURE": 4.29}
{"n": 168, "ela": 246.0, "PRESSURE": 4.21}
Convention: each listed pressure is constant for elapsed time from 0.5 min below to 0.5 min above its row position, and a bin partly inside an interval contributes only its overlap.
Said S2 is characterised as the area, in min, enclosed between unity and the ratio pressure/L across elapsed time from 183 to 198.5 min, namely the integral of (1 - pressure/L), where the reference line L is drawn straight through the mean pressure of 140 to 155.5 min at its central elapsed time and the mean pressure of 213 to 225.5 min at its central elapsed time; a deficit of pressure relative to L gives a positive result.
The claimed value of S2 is 4.5 min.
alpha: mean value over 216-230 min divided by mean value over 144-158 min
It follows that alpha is 1.32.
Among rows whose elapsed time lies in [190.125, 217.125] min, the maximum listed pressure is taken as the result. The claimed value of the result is 4.82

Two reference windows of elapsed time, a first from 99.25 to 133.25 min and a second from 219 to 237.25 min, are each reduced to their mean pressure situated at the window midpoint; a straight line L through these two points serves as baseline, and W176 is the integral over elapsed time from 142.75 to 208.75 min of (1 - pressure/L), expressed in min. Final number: 8.3 min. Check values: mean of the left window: 3.23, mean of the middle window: 3.68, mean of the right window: 5.14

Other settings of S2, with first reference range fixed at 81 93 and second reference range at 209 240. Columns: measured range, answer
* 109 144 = 9.6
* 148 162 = 1.7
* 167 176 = 1.5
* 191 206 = 3.3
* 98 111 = 0.5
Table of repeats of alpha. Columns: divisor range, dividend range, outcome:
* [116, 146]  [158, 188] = 1.22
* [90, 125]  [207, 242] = 1.31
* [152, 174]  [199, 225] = 1.16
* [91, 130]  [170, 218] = 1.07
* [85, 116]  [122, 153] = 0.79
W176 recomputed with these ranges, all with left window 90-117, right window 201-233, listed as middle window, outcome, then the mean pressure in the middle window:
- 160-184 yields 3.80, 3.68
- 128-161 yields 5.77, 3.47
